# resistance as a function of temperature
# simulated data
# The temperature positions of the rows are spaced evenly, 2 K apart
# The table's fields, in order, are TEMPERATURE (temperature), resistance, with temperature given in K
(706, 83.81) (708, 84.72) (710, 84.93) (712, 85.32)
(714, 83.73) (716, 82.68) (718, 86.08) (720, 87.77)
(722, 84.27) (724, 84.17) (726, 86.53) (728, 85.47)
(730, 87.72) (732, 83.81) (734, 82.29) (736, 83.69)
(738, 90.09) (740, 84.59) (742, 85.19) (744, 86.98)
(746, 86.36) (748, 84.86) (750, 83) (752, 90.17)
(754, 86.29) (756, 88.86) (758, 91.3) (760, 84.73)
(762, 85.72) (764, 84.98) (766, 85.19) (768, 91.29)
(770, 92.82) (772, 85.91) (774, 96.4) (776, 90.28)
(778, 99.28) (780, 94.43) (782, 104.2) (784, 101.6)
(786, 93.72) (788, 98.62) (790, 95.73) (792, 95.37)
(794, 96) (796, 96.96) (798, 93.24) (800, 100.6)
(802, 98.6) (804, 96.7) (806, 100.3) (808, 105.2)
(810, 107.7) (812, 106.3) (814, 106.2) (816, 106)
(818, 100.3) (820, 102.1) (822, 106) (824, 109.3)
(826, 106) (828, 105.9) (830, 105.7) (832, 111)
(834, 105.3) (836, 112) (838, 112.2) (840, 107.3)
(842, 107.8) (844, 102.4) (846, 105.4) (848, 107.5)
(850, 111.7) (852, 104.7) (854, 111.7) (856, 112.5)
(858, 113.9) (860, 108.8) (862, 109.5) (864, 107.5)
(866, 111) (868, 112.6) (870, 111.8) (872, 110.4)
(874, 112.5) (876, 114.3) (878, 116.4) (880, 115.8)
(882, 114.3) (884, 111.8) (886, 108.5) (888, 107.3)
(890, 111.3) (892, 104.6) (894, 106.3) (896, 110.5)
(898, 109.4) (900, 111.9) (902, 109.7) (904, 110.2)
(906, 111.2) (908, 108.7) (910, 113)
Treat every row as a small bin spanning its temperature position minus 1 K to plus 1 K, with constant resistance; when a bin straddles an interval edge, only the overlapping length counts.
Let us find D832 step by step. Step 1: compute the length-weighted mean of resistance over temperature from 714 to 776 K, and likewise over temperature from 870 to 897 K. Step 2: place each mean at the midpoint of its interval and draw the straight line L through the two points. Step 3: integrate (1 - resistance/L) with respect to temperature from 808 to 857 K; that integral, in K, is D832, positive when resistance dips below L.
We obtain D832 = -2.45 K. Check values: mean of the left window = 86.7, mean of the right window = 111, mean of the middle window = 107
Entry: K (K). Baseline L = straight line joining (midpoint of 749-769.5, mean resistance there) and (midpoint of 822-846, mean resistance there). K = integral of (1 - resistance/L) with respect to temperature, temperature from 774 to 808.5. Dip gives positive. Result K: -0.6 K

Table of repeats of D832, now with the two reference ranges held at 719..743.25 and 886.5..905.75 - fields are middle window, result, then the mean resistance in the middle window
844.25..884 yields -2.5 K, 111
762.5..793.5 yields -0.6 K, 93.9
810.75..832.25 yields -1.6 K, 106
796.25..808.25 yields -0.4 K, 98.6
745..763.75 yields 0.4 K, 86.7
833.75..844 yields -0.8 K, 109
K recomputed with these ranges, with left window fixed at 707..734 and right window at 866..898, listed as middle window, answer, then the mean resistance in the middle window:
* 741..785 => 0.95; 90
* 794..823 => -0.69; 102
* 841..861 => -0.47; 109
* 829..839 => -0.56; 109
